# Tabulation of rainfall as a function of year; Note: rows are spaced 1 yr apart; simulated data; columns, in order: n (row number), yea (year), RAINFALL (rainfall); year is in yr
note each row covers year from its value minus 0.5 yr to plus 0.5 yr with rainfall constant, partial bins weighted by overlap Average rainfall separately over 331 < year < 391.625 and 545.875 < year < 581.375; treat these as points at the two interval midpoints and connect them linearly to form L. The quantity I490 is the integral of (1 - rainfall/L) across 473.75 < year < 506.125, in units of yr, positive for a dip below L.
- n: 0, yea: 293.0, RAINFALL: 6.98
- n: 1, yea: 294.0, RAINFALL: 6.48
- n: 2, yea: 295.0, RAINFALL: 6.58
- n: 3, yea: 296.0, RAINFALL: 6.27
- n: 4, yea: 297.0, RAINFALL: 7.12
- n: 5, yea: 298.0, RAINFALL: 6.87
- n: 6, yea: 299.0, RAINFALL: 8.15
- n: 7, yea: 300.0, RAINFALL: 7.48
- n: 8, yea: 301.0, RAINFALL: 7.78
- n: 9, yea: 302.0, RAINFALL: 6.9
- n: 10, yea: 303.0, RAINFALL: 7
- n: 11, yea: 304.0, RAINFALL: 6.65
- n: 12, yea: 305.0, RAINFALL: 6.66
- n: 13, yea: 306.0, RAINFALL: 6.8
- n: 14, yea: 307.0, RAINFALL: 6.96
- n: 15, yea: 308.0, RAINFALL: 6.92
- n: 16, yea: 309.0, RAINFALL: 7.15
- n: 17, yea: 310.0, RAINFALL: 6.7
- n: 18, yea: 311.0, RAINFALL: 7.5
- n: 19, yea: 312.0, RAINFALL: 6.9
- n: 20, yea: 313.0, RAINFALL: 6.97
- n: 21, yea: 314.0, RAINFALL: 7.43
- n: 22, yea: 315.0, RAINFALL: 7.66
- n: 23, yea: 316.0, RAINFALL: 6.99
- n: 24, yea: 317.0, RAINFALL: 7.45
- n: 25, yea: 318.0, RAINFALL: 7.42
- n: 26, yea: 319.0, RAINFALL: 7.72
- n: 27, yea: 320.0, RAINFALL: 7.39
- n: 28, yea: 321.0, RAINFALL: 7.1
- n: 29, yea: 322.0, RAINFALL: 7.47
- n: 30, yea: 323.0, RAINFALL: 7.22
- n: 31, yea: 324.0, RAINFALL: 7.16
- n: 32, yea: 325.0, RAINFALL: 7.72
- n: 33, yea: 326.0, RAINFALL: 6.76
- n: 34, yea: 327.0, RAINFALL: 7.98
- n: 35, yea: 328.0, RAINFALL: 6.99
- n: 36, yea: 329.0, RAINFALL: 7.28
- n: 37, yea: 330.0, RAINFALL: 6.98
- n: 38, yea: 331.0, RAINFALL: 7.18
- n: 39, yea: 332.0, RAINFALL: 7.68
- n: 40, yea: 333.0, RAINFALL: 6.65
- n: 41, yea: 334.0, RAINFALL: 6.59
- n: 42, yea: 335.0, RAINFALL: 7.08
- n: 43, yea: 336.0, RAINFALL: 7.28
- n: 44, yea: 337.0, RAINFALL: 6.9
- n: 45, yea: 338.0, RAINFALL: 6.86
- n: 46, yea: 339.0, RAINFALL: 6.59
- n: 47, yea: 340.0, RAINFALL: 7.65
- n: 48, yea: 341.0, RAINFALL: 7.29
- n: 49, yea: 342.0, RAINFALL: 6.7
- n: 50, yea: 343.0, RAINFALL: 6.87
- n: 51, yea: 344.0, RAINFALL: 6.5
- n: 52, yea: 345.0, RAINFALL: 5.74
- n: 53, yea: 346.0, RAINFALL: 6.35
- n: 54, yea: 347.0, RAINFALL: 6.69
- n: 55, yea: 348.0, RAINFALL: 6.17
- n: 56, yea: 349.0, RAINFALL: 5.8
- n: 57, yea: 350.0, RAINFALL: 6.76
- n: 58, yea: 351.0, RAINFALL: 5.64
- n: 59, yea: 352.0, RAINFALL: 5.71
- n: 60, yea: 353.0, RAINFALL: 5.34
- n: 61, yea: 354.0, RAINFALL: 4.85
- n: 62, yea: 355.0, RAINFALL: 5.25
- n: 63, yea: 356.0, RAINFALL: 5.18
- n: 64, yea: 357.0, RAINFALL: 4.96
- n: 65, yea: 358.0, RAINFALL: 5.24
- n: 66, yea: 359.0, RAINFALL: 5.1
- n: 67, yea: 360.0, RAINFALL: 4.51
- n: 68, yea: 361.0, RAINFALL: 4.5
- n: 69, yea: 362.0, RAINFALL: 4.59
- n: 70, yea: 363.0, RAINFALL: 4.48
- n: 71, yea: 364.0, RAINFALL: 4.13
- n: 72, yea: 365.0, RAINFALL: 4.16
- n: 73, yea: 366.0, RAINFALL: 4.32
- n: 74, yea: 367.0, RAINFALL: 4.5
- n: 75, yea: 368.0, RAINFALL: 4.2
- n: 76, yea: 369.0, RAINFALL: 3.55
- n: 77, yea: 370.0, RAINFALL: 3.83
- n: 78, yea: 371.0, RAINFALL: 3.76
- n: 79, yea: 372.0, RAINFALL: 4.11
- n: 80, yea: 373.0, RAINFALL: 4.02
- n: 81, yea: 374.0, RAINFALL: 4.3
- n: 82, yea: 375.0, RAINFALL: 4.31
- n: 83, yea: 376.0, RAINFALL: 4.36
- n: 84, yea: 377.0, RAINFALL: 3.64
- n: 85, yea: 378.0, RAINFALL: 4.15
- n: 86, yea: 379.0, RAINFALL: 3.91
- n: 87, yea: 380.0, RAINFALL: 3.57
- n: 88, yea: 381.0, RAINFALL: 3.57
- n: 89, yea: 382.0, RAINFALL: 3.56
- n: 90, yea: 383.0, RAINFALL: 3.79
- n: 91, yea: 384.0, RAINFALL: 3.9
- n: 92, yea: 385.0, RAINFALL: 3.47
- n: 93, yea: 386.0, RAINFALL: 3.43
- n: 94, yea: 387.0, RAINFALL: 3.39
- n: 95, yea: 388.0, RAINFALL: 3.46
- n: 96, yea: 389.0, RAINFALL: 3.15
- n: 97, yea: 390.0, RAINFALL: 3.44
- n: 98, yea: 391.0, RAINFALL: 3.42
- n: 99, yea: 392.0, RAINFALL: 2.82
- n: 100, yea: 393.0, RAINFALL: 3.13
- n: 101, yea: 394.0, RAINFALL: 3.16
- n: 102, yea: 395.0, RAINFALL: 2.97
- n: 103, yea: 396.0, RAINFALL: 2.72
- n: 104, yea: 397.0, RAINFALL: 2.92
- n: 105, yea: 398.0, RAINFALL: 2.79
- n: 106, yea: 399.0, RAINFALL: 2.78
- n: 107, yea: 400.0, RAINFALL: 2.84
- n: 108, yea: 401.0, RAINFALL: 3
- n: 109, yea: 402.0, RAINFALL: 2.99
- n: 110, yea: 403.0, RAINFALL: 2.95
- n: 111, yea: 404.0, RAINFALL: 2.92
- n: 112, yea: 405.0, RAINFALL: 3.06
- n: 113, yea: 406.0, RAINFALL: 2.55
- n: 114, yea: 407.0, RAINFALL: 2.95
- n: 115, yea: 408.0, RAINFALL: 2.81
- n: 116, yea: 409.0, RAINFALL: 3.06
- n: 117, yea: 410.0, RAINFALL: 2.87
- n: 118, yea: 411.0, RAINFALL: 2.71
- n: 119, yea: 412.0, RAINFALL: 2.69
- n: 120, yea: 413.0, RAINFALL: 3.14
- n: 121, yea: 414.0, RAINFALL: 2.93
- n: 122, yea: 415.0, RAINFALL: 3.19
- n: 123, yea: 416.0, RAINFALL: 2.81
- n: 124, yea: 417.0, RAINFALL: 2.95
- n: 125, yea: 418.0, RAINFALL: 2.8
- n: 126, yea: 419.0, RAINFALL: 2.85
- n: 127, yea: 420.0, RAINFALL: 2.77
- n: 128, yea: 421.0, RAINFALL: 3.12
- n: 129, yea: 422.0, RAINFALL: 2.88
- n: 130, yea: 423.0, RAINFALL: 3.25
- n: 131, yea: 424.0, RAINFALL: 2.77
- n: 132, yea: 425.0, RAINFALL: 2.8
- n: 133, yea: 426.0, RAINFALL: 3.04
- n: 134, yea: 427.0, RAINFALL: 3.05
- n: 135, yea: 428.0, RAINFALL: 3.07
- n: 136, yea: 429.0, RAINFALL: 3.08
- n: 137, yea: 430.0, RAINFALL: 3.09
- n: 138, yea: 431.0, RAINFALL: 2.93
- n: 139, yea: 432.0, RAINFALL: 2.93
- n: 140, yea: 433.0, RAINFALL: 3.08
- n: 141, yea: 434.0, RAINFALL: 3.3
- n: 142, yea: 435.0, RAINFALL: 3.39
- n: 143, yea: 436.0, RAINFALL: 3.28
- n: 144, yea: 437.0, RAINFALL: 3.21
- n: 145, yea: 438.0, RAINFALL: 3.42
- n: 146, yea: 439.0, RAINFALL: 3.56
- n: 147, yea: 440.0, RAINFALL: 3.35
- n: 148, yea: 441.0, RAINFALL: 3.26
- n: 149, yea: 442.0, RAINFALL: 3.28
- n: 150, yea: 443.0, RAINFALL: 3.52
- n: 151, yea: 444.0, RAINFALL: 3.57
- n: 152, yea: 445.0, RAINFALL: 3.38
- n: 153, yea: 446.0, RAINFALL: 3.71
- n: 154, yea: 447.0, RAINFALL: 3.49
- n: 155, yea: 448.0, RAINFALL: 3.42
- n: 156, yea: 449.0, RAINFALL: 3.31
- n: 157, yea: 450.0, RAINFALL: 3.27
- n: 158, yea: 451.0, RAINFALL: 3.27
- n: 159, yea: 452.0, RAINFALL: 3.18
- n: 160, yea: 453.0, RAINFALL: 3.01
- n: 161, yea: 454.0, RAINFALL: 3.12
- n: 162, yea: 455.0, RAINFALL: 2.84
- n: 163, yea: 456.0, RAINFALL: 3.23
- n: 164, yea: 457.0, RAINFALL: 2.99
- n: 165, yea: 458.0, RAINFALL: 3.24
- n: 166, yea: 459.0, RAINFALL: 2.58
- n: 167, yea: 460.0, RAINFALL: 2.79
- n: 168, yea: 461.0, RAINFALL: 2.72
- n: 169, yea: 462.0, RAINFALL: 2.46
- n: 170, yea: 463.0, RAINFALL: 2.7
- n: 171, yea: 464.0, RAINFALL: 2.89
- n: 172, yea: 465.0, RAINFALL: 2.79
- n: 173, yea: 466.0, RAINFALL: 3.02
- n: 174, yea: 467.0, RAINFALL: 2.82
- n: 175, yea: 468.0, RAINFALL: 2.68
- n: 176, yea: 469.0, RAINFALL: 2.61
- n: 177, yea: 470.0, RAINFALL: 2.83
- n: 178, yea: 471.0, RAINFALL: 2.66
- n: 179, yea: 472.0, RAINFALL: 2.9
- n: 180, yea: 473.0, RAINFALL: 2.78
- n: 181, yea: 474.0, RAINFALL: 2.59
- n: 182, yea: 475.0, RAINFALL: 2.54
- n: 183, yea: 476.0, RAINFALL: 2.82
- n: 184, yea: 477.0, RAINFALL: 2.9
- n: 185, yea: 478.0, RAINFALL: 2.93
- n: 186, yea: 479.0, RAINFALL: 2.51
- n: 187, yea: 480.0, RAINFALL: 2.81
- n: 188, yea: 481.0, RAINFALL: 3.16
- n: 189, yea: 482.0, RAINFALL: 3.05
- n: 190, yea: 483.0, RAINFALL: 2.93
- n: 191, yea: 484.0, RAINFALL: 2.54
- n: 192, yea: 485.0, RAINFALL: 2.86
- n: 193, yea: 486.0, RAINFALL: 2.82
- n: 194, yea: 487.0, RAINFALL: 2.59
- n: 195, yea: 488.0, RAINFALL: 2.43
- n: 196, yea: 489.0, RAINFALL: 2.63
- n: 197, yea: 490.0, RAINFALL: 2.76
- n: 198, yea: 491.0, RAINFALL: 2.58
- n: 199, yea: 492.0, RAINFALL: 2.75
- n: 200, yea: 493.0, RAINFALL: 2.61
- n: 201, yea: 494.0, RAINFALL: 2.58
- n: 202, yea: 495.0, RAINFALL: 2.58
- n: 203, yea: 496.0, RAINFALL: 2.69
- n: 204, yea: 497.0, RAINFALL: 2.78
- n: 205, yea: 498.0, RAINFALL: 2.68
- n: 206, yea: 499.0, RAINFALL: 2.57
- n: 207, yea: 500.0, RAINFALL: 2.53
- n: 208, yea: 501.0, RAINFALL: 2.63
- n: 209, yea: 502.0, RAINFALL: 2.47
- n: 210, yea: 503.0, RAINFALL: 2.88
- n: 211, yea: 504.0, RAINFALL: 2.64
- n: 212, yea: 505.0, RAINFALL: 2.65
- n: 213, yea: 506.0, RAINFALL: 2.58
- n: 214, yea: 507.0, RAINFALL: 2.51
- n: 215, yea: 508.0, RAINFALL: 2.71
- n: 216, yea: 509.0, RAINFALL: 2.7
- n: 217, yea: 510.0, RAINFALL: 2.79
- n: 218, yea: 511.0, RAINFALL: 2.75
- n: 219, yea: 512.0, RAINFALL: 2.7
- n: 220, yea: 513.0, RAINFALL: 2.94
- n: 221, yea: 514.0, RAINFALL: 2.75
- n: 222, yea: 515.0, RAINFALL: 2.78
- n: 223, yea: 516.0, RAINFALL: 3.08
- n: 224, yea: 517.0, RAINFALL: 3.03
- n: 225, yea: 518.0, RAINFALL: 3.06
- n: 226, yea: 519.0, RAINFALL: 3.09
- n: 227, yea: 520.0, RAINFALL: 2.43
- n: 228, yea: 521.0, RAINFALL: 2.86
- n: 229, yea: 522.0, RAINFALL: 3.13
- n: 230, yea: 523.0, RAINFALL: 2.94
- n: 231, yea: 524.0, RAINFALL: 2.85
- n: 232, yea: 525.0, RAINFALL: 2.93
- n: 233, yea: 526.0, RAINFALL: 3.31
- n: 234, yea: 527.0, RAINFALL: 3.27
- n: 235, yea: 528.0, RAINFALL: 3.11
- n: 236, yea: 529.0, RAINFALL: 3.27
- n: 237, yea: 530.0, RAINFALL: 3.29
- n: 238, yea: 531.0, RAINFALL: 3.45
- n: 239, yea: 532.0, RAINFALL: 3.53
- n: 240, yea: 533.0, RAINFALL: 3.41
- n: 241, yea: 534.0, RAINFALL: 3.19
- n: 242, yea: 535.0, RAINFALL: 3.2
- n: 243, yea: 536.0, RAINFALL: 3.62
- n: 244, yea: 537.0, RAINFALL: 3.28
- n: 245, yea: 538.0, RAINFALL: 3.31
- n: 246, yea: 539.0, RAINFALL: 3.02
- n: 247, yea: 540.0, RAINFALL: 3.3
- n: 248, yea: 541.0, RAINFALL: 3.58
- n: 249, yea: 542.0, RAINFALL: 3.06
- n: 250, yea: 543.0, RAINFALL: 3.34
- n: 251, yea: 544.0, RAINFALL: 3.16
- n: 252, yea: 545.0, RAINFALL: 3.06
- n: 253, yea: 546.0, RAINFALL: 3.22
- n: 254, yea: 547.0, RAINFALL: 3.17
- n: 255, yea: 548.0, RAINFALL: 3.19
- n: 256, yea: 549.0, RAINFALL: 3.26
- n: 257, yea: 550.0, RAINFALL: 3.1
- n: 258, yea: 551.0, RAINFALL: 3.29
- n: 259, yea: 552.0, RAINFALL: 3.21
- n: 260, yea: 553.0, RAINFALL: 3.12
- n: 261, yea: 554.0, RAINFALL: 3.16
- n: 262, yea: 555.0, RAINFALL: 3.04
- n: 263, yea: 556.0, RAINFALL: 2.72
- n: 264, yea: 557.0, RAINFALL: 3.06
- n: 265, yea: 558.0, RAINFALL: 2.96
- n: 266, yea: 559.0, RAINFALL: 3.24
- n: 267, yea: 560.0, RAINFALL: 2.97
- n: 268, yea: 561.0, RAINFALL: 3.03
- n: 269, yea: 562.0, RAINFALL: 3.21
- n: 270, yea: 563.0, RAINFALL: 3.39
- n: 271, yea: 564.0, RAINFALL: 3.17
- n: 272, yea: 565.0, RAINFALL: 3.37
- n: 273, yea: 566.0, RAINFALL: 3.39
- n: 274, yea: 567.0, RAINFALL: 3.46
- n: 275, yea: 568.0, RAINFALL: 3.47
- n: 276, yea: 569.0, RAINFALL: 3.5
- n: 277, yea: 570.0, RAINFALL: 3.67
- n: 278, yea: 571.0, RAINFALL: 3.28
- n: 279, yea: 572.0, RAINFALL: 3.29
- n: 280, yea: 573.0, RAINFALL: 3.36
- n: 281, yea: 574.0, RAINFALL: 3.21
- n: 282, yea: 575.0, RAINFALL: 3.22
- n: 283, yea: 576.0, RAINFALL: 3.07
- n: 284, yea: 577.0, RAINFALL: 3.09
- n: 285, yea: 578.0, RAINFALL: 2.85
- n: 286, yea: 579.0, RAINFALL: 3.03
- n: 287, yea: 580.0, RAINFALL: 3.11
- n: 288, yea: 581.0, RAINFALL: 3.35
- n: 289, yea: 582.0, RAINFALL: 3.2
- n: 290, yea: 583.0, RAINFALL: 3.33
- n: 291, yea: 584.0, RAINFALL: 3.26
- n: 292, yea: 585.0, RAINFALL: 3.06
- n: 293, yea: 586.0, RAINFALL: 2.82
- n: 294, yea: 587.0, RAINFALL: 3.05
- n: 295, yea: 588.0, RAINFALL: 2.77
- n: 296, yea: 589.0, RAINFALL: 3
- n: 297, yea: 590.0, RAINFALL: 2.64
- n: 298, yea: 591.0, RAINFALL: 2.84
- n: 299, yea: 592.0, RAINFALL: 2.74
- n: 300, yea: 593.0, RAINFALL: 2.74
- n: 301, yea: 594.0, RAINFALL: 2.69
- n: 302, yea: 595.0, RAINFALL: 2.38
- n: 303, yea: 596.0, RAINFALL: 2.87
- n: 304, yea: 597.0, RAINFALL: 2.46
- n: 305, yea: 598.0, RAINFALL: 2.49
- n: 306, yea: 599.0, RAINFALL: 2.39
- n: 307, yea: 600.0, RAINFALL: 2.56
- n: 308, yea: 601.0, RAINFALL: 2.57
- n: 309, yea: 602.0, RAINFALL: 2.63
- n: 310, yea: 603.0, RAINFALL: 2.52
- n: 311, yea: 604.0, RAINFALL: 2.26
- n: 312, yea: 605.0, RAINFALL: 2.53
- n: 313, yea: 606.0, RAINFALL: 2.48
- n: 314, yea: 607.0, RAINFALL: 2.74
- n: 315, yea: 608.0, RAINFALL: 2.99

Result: 9.8 yr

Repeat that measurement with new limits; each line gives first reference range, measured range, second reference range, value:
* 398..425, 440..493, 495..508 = -3.7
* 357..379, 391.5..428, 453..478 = 7.3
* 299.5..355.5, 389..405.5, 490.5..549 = 7.4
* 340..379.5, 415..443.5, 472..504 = 5.0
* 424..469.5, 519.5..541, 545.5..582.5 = -0.1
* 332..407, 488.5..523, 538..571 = 8.0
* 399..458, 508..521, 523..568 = 1.4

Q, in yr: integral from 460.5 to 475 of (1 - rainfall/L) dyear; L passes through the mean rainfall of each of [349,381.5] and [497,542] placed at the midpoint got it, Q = 3.14 yr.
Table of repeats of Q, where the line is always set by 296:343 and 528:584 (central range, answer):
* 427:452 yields 9.04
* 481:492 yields 4.13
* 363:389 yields 9.74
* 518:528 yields 2.09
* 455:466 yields 4.50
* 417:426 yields 4.20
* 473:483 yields 3.77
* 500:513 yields 4.42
